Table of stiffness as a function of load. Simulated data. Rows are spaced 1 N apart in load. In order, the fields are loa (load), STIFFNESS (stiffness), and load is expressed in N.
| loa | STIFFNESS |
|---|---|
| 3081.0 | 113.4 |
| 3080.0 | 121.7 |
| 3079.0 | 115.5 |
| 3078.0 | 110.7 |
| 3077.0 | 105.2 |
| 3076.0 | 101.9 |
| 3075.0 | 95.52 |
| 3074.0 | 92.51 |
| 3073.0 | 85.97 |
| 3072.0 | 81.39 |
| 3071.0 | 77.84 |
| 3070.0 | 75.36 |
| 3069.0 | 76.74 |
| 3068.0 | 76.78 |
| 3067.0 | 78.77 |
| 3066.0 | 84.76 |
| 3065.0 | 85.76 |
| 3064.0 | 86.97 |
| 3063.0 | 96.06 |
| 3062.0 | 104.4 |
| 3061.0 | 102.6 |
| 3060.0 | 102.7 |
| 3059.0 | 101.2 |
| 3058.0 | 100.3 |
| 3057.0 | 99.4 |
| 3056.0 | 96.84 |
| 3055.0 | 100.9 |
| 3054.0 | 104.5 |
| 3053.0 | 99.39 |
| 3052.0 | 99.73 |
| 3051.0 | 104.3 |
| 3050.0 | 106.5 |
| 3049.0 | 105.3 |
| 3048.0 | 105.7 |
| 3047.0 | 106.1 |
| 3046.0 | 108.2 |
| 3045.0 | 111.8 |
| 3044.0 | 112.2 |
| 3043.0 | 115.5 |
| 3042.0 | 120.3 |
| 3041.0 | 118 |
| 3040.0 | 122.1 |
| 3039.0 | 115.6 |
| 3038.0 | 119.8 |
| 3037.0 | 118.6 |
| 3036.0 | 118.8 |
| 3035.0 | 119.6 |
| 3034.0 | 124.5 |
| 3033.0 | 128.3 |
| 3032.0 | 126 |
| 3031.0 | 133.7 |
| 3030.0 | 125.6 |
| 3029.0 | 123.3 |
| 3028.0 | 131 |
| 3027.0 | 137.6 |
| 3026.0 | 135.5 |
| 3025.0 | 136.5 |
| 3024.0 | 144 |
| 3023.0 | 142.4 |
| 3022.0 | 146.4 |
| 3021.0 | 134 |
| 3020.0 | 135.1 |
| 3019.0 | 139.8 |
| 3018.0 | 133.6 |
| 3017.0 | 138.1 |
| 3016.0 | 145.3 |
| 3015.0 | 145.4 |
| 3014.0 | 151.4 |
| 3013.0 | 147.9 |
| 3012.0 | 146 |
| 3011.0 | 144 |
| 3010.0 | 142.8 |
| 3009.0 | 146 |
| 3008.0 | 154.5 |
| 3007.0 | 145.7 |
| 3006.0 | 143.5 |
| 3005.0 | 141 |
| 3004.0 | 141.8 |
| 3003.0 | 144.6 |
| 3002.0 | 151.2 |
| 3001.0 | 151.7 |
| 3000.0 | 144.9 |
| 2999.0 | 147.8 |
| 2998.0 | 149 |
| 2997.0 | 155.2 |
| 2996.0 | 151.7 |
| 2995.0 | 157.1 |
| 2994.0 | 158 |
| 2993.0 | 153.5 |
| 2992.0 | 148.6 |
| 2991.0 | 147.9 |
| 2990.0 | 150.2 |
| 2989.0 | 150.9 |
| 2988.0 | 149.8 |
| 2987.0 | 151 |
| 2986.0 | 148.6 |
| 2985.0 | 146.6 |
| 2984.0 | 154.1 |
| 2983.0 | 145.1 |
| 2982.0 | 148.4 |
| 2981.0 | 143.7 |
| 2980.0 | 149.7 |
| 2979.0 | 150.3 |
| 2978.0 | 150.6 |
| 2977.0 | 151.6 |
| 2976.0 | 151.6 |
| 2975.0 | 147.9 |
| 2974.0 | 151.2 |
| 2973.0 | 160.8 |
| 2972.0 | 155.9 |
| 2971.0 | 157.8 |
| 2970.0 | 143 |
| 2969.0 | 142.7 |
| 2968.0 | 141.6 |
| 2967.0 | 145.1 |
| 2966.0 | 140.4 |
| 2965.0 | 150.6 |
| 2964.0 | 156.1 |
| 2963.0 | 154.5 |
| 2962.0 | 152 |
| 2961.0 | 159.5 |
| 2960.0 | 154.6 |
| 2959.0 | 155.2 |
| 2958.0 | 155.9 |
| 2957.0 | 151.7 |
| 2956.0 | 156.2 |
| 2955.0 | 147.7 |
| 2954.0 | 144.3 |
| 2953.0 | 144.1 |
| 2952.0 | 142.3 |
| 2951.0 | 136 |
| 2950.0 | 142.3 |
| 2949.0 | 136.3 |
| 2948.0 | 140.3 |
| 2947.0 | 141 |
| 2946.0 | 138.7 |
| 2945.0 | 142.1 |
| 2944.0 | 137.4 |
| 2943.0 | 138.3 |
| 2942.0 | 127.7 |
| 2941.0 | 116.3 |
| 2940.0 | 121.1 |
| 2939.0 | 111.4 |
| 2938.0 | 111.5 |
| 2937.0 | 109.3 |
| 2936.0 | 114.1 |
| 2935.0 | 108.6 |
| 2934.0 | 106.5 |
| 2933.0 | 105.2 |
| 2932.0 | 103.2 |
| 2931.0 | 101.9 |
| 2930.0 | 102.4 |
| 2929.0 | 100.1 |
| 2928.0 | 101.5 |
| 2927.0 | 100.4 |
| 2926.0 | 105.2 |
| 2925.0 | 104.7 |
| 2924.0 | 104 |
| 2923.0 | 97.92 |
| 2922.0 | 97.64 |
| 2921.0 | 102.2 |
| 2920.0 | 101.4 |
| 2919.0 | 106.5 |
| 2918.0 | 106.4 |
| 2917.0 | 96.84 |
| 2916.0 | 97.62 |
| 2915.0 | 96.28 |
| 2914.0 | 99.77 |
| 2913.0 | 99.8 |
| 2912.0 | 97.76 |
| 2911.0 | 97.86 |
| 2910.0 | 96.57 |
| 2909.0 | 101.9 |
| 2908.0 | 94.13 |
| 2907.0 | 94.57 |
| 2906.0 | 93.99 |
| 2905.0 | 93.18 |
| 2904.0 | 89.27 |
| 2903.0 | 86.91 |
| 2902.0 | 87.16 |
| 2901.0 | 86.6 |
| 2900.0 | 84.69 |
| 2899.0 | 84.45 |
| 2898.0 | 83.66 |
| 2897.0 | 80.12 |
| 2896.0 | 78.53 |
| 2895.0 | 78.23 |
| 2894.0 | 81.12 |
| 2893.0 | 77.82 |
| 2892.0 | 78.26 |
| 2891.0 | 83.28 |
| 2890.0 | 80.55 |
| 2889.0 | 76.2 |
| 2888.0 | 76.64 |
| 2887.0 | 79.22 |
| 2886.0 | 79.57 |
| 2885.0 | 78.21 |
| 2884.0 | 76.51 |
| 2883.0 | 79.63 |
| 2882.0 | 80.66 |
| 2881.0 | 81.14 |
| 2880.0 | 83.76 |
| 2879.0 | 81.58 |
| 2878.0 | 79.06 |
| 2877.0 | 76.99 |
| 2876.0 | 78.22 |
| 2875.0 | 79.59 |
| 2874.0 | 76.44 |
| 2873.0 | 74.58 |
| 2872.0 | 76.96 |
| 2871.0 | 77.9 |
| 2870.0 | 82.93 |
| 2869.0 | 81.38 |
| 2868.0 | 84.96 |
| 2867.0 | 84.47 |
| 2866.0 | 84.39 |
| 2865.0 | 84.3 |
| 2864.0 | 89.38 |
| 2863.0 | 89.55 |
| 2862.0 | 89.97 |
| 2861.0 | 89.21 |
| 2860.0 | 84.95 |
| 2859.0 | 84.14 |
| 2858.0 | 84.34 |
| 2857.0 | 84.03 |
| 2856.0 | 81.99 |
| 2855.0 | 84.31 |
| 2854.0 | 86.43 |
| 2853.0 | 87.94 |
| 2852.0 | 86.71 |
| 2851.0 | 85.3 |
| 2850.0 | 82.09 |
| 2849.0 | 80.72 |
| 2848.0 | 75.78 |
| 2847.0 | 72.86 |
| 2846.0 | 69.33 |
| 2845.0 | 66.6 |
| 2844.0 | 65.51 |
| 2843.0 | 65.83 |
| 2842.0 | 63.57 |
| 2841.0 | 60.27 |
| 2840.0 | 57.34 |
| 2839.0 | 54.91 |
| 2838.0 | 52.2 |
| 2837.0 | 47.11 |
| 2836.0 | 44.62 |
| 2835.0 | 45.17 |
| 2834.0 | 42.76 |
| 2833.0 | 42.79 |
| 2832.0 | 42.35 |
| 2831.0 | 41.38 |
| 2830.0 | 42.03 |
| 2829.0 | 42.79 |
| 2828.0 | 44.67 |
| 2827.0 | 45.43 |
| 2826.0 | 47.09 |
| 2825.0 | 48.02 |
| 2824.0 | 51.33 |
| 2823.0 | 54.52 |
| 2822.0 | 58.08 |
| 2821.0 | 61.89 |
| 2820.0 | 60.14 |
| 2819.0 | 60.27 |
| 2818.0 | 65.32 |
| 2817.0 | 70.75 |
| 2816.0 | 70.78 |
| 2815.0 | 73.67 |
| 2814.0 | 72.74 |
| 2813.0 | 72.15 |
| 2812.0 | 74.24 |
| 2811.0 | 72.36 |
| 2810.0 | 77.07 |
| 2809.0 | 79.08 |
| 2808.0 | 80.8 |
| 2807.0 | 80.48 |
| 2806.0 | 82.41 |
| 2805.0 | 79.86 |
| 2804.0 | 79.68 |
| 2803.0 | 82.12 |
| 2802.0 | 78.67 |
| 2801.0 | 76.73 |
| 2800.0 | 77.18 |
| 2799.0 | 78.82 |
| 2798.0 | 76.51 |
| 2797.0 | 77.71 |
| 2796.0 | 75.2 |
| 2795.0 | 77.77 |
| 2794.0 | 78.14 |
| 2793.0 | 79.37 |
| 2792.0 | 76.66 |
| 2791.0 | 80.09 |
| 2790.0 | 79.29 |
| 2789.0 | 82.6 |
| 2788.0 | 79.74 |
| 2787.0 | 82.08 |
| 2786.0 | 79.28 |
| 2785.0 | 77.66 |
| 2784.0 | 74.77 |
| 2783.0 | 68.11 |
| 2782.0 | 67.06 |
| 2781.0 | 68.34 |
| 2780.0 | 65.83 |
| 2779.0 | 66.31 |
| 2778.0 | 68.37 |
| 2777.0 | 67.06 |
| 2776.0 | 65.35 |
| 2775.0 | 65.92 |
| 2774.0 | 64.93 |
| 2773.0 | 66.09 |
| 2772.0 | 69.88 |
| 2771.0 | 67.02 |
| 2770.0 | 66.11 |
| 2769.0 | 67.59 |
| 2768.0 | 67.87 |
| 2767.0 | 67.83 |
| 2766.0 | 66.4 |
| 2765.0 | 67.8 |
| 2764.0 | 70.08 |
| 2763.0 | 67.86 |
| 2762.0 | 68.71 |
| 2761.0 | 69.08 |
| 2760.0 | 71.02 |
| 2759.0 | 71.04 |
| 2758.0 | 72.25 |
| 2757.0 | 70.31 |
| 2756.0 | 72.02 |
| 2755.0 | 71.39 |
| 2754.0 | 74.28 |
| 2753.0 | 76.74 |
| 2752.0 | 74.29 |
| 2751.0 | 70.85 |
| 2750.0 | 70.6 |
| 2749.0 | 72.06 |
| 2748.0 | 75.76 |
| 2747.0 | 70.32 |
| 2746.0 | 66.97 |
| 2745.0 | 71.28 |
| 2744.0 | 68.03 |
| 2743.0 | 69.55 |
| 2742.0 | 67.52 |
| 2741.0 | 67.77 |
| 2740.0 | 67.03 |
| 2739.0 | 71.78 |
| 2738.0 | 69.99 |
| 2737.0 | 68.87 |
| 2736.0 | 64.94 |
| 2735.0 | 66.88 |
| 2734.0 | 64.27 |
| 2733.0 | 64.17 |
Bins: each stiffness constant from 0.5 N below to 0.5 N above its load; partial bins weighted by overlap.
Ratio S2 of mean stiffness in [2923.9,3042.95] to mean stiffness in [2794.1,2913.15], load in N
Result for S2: 1.84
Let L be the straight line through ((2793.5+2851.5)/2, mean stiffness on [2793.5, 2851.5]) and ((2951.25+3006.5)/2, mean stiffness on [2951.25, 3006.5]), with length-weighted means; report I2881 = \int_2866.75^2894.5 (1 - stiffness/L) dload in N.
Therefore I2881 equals 4.9 N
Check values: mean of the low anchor 65.3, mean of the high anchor 150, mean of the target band 79.5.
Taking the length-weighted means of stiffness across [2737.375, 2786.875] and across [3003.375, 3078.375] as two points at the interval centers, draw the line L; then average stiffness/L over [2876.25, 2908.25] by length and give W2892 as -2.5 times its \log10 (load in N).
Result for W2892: 0.12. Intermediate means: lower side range 69.8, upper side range 117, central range 82.6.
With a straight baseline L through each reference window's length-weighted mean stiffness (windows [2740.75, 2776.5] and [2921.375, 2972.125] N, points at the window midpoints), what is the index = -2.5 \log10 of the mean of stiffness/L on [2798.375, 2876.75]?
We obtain 0.32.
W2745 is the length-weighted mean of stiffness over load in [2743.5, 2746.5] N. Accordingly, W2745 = 68.8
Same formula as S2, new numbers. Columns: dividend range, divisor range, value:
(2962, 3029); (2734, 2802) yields 2.05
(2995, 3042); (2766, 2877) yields 1.94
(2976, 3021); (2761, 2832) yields 2.14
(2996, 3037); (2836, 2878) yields 1.82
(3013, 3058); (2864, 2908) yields 1.49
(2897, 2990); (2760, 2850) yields 1.86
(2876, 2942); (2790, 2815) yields 1.20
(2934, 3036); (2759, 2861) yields 2.06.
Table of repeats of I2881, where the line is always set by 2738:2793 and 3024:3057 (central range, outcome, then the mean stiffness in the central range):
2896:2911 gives 0.7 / 89.7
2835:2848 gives 3.7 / 60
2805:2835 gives 7.1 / 60.7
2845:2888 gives 3.0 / 81.5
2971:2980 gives -4.0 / 153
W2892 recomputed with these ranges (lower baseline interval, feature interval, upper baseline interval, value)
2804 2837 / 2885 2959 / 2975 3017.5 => 0.06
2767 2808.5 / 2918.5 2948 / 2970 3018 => 0.13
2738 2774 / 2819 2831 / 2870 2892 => 0.43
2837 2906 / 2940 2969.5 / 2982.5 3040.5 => -0.23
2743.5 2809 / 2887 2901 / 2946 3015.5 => 0.40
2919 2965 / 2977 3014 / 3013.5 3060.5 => -0.20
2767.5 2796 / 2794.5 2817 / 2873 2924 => -0.02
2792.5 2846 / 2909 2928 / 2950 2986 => 0.20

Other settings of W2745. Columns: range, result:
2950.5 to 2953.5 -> 141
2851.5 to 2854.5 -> 87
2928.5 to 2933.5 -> 103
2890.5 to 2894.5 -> 80.1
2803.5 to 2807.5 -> 80.6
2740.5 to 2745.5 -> 68.8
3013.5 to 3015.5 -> 148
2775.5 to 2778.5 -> 66.9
